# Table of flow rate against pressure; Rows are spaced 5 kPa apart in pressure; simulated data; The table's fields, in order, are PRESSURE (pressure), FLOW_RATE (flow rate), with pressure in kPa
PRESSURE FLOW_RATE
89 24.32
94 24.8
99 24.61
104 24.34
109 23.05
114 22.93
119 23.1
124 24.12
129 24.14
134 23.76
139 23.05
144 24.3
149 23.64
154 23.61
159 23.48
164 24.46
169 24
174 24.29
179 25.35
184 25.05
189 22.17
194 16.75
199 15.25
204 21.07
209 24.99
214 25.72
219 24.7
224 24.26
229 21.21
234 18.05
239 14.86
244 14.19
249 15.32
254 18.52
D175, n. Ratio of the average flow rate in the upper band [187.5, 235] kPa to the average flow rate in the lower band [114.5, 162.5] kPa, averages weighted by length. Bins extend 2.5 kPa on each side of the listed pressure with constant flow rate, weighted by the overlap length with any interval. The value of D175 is 0.91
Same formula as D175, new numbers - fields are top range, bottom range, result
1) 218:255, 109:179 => 0.78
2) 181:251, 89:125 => 0.85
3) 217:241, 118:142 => 0.87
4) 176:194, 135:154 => 0.98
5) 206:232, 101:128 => 1.02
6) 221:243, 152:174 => 0.81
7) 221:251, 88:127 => 0.76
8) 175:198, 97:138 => 0.93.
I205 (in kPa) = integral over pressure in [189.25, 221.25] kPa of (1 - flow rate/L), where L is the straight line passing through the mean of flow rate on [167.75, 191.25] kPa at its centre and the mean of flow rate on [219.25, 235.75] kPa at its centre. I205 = 1.96 kPa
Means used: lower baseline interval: 24.2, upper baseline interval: 21.8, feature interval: 21.4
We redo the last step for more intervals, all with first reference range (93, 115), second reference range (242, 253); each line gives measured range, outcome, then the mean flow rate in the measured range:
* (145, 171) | -4.0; 23.9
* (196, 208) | -0.6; 19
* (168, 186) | -4.8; 24.7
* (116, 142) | -1.4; 23.6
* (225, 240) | -2.5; 19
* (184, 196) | -1.2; 20.7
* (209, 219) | -4.6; 25.3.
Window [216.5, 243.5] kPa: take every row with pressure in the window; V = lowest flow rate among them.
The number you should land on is 14.86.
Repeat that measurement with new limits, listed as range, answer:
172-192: 22.17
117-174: 23.05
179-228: 15.25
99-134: 22.93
